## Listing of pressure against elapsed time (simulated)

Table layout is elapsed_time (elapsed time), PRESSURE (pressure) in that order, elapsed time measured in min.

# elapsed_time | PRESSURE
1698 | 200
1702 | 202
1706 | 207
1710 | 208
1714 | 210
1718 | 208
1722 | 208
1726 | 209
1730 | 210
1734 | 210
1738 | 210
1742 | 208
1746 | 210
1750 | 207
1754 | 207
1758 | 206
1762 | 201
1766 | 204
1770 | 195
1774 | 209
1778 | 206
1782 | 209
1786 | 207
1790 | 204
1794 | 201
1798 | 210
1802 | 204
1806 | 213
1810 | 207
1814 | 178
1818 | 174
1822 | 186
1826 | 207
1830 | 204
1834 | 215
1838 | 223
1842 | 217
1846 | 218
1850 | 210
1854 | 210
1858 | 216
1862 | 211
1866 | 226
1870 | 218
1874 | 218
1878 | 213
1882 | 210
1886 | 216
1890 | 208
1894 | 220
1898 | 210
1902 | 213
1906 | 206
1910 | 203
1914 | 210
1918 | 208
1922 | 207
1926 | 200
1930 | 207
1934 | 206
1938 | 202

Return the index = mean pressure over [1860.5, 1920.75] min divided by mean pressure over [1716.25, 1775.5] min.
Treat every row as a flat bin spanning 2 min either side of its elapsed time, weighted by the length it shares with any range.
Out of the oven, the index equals 1.03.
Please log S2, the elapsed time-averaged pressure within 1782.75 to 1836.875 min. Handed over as 201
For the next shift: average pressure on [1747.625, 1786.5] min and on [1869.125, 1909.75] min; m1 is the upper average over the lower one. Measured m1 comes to 1.04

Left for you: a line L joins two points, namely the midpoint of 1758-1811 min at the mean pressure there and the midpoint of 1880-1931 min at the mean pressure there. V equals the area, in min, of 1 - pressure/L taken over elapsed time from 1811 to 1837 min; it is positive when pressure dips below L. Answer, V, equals 1.4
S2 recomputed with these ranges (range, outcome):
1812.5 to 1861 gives 205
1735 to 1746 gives 209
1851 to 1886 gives 215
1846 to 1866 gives 214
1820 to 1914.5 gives 212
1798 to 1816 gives 202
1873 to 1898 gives 214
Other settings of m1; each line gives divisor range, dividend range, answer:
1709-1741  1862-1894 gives 1.03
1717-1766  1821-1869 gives 1.02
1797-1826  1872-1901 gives 1.09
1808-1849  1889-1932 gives 1.03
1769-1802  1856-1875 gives 1.06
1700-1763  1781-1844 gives 0.98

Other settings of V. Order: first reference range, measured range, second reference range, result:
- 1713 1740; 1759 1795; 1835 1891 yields 1.3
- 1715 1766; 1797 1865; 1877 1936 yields 0.7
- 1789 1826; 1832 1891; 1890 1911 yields -2.9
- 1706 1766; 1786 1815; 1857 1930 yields 0.8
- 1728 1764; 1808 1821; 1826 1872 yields 1.6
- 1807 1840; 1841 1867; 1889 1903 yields -1.2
